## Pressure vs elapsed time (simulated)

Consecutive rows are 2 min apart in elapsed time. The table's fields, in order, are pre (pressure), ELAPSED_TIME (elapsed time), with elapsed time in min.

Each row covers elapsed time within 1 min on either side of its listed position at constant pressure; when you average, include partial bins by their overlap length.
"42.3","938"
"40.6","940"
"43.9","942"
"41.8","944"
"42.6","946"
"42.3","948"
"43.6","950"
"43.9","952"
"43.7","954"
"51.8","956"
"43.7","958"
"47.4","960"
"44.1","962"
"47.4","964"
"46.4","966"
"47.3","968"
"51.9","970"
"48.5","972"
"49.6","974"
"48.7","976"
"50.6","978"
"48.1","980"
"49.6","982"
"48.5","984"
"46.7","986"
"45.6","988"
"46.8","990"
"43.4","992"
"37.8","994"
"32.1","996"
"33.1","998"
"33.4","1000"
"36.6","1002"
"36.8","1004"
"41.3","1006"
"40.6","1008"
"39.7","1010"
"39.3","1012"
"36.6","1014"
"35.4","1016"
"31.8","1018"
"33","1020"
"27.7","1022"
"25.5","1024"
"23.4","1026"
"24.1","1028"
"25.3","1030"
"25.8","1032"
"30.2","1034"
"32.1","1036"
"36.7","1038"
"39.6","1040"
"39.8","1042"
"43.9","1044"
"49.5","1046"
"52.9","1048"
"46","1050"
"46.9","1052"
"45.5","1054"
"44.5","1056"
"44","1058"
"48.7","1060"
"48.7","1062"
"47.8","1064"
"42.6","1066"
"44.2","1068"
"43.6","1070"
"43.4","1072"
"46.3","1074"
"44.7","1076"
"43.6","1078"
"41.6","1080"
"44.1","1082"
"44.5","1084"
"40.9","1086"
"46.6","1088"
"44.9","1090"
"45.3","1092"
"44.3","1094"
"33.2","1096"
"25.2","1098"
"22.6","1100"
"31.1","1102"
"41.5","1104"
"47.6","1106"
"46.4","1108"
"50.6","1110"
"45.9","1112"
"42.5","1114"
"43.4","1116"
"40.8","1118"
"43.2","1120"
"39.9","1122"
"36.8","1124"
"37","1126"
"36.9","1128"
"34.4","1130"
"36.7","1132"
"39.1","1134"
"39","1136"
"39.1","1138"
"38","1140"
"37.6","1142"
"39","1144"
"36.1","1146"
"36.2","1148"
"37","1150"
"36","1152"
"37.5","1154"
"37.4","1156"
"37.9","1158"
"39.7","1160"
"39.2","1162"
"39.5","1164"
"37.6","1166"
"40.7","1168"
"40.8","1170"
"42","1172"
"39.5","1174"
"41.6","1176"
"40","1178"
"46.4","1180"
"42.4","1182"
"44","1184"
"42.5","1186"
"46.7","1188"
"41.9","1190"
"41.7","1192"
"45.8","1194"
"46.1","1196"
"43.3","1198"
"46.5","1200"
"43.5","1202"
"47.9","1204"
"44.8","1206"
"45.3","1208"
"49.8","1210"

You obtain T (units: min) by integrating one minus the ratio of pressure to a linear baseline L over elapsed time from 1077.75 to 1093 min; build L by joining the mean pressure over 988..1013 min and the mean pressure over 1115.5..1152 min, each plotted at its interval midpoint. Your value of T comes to -2.2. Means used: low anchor 38.7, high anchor 38.2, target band 44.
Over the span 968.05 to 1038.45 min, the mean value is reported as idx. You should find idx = 38.3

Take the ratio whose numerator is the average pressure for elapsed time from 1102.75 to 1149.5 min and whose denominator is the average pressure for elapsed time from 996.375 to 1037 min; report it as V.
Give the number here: 1.24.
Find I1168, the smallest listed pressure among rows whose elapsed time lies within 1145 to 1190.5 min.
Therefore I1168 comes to 36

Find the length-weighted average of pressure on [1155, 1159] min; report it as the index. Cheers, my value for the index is 37.6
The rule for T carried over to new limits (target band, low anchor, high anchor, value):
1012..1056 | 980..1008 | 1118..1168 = 4.6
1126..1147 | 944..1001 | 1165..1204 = 2.8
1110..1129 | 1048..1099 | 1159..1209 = 0.9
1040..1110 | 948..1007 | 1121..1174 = -4.0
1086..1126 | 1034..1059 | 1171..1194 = 2.2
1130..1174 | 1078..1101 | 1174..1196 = 3.8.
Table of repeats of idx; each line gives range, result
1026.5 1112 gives 41.2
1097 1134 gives 39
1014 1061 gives 37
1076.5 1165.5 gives 39.6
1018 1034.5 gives 27.1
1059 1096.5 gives 44.3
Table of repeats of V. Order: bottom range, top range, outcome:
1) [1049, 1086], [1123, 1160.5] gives 0.83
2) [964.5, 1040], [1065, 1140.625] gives 1.05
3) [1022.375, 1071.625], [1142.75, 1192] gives 1.01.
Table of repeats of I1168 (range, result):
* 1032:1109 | 22.6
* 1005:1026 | 23.4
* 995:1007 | 32.1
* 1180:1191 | 41.9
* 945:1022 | 27.7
